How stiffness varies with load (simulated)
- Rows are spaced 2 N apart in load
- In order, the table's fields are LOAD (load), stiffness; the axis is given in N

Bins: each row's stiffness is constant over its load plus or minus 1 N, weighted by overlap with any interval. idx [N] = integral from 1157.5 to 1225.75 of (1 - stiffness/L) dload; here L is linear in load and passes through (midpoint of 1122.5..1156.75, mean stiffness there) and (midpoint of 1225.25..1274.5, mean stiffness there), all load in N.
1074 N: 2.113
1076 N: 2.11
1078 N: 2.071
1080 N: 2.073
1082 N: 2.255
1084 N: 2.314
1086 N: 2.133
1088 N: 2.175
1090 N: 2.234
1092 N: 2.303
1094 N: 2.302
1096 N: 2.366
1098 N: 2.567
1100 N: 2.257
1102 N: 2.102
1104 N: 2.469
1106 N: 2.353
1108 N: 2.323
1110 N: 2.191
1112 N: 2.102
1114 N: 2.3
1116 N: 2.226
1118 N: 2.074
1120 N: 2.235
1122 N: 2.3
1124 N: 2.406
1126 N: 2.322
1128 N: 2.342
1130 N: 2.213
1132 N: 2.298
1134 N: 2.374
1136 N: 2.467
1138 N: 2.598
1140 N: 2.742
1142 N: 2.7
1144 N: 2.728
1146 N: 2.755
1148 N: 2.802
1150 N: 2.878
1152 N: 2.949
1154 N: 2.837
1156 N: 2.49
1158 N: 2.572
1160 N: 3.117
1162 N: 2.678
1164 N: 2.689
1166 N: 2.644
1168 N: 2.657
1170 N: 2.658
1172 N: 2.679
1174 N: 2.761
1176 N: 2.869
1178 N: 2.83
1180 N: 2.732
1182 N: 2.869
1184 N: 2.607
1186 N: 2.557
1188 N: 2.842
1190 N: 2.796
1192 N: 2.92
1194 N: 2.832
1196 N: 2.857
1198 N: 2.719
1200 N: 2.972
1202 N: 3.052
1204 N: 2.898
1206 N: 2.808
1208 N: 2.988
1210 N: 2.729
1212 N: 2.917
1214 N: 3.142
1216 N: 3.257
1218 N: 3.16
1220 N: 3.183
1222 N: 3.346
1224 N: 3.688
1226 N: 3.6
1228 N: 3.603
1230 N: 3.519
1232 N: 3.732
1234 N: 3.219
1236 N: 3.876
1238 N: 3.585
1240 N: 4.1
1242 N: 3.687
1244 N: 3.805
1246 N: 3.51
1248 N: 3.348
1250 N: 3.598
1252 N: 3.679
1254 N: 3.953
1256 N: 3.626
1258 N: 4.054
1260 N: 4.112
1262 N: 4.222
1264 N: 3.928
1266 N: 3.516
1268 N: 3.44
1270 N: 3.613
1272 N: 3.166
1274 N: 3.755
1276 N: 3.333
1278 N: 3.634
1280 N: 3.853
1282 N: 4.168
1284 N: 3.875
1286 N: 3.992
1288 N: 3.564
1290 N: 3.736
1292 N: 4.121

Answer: 4.6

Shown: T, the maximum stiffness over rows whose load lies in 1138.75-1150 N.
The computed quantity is 2.878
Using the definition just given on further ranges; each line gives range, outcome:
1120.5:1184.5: 3.117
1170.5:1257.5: 4.1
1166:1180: 2.869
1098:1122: 2.567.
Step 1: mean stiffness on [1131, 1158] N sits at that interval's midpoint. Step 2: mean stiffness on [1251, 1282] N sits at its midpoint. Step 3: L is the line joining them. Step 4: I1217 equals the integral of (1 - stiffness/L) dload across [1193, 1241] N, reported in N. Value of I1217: 1.0 N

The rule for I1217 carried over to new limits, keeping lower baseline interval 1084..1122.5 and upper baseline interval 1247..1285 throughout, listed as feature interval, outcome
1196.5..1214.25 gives 1.6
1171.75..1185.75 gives 0.9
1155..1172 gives 0.7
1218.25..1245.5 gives -1.4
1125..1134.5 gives 0.7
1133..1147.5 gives -0.2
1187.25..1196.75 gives 0.7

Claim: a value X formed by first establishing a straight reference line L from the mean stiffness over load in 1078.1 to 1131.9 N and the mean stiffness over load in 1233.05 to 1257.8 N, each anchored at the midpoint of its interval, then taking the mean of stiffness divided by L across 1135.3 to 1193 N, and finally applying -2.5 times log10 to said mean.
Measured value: 0.04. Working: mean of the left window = 2.26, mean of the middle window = 2.74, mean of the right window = 3.68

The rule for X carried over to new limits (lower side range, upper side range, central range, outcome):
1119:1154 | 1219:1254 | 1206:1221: 0.11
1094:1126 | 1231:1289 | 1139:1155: -0.06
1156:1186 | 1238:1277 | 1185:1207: 0.06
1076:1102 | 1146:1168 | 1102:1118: 0.07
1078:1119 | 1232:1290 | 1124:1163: 0.02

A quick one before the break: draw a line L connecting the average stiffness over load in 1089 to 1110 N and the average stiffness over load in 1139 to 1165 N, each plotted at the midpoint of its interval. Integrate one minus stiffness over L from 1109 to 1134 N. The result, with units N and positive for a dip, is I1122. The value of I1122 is 2.51 N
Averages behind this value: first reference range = 2.32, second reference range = 2.76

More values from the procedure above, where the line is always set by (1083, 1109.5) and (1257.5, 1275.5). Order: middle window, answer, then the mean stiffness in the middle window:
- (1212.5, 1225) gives 0.2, 3.28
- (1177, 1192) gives 1.4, 2.76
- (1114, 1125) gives 1.1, 2.25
